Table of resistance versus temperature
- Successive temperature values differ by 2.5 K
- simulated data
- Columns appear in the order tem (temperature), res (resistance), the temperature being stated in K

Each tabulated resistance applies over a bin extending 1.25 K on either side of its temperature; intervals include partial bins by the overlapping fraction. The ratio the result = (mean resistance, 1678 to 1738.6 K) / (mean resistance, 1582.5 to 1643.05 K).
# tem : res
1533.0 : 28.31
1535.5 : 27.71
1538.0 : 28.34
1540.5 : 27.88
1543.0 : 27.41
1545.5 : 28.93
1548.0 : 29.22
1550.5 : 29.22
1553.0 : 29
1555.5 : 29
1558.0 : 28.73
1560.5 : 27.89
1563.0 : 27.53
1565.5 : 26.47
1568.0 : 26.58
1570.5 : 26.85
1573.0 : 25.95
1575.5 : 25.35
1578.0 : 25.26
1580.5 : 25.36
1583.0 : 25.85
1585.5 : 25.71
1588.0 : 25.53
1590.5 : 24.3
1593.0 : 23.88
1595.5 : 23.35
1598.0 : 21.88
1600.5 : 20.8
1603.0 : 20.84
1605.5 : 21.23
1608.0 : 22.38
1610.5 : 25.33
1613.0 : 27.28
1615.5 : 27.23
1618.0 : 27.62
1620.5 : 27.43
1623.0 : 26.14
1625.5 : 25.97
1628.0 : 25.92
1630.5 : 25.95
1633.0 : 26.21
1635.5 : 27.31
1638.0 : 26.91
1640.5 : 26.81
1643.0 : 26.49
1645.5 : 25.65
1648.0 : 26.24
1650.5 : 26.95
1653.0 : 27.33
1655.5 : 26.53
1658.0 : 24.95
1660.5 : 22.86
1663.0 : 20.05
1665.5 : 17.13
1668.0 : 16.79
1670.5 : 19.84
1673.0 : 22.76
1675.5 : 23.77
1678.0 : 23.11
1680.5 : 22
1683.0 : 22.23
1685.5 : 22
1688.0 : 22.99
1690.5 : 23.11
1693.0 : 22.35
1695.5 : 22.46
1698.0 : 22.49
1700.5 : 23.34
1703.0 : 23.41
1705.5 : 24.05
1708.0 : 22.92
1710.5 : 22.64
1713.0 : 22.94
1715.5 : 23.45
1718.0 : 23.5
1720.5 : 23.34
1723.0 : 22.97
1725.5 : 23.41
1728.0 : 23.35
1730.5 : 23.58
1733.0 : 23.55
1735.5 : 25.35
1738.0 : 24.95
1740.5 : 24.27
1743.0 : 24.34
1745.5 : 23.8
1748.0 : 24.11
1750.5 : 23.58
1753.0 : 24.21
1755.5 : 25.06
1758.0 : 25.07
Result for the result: 0.92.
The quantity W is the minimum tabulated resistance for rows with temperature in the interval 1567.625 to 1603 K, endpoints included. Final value 20.8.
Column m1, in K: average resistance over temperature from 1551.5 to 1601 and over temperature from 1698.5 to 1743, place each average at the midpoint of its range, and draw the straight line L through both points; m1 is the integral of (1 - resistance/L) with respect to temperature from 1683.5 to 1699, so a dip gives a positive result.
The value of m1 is 1.0 K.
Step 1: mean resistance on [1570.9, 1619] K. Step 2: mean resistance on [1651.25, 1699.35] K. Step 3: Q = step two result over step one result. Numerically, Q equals 0.91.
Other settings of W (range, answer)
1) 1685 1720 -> 22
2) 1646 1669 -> 16.79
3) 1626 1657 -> 25.65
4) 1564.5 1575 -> 25.95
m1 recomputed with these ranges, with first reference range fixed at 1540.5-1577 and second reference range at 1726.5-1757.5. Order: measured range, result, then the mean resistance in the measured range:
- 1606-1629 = 0.51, 26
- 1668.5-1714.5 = 4.68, 22.6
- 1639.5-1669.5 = 2.28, 23.9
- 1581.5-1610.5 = 3.92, 23.4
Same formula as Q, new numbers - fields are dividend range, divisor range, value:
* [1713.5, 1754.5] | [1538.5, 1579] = 0.86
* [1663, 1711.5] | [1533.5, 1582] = 0.80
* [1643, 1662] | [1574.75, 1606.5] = 1.08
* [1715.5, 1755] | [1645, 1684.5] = 1.04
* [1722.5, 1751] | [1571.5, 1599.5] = 0.97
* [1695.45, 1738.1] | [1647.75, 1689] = 1.03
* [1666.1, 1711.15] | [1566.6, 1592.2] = 0.87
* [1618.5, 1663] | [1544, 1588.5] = 0.96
